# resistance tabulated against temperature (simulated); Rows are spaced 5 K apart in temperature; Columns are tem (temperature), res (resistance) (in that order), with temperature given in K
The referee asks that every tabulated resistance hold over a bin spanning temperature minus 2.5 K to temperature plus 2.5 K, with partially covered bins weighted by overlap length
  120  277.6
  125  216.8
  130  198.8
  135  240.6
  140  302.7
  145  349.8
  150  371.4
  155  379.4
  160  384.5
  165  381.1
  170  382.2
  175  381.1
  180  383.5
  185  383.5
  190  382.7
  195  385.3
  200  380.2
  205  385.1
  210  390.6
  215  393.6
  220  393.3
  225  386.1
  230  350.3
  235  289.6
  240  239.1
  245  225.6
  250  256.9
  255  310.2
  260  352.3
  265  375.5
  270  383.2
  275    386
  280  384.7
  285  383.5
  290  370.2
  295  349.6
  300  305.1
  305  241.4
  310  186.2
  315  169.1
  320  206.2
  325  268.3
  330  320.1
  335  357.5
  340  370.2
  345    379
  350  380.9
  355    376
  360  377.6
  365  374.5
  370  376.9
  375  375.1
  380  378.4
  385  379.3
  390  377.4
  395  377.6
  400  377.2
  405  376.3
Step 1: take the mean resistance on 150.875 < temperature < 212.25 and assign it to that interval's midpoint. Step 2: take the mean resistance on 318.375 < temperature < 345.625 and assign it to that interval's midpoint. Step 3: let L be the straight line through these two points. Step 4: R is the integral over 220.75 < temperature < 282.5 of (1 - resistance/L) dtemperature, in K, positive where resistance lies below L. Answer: 3.70 K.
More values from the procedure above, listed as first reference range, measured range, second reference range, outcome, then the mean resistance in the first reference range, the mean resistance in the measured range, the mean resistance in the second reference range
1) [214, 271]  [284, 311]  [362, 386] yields 3.00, 327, 308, 377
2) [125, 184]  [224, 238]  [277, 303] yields 0.59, 337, 334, 357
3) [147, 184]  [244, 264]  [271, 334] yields 1.88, 380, 297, 301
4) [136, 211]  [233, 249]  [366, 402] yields 5.26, 372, 251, 377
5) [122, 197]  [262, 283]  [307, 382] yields -3.18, 341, 382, 325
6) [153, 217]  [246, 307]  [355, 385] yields 6.55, 384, 340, 377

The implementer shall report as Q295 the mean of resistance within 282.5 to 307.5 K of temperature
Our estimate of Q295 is 330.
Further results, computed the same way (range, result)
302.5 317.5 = 199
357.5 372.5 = 376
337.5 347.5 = 375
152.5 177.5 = 382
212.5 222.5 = 393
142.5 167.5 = 373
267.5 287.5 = 384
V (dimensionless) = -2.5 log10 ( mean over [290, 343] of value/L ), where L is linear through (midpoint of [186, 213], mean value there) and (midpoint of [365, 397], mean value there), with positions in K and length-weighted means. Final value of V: 0.321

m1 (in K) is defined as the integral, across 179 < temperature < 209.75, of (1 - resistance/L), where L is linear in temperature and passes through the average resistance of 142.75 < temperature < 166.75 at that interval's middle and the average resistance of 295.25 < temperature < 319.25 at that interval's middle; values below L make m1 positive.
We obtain -4.25 K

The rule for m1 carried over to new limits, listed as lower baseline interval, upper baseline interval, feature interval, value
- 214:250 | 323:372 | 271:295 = -3.0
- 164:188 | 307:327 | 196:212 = -1.7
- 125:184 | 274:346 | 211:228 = -3.4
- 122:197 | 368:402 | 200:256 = 3.1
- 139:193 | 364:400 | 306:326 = 9.1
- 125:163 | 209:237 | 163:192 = -4.0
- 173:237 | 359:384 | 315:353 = 6.1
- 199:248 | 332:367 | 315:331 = 5.3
